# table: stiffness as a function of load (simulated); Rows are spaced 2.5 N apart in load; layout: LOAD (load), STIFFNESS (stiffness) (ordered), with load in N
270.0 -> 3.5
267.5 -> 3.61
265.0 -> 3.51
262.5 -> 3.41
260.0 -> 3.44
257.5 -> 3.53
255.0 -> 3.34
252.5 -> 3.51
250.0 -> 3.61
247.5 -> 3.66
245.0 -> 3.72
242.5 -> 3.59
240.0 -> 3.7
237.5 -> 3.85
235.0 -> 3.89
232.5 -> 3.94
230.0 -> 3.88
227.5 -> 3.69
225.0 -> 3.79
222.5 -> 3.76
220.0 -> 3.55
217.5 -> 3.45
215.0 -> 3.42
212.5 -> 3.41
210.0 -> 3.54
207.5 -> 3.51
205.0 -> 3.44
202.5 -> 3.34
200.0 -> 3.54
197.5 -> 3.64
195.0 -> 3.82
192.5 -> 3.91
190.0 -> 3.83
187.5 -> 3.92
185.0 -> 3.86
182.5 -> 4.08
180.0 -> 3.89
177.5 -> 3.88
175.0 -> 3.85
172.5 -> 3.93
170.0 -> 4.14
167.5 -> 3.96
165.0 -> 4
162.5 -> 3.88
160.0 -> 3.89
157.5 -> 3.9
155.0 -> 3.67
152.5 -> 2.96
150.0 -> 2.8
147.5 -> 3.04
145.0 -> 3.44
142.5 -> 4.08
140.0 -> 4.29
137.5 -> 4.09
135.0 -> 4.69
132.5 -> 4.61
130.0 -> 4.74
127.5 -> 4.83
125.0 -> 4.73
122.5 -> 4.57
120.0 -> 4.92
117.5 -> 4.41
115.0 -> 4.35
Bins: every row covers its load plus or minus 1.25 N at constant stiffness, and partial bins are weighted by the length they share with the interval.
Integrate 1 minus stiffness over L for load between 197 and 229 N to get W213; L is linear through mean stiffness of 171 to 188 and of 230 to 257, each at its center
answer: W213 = 2.1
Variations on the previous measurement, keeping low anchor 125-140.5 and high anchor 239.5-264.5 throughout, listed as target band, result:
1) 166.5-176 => 0.59 N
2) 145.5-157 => 3.18 N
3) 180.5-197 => 0.80 N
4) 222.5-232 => -0.10 N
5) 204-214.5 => 1.18 N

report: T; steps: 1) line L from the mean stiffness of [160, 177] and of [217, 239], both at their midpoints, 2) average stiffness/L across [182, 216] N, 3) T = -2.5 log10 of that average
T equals 0.06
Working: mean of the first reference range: 3.95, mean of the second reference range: 3.77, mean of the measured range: 3.65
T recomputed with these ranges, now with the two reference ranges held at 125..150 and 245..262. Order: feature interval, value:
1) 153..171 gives 0.040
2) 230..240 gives -0.070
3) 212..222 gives 0.072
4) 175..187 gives 0.000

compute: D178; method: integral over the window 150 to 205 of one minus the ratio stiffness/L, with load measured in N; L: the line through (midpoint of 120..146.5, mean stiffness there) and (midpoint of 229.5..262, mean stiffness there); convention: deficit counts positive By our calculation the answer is 4.57 N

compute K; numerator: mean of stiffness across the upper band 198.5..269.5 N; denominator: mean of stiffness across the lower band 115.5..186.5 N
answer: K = 0.89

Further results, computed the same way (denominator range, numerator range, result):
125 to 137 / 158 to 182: 0.84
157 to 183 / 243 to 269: 0.90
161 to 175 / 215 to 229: 0.92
